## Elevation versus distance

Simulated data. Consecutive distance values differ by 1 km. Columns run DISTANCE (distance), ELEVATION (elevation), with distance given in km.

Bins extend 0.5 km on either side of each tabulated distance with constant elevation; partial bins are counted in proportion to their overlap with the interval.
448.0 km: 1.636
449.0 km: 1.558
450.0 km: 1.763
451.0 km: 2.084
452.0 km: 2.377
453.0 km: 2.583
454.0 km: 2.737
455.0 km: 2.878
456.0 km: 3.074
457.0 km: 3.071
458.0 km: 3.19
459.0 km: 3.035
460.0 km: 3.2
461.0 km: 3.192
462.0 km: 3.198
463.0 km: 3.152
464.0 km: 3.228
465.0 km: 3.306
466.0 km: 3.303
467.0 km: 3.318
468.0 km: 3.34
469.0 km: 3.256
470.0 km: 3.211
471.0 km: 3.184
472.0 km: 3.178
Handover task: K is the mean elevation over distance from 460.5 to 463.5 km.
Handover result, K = 3.18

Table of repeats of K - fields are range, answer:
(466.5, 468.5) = 3.33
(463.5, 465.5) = 3.27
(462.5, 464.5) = 3.19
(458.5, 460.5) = 3.12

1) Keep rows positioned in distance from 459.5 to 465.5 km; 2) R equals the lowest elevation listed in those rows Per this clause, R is 3.152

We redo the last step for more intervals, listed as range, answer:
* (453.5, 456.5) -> 2.737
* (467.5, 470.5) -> 3.211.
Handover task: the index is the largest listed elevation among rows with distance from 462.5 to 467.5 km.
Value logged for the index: 3.318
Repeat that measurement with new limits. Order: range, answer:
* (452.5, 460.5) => 3.2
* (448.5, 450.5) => 1.763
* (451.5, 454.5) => 2.737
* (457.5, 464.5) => 3.228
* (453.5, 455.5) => 2.878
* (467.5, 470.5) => 3.34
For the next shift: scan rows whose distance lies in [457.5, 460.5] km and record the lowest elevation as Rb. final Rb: 3.035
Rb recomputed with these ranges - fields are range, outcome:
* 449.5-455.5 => 1.763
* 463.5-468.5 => 3.228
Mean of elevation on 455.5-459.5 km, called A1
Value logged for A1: 3.09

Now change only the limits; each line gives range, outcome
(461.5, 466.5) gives 3.24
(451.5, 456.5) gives 2.73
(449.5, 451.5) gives 1.92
